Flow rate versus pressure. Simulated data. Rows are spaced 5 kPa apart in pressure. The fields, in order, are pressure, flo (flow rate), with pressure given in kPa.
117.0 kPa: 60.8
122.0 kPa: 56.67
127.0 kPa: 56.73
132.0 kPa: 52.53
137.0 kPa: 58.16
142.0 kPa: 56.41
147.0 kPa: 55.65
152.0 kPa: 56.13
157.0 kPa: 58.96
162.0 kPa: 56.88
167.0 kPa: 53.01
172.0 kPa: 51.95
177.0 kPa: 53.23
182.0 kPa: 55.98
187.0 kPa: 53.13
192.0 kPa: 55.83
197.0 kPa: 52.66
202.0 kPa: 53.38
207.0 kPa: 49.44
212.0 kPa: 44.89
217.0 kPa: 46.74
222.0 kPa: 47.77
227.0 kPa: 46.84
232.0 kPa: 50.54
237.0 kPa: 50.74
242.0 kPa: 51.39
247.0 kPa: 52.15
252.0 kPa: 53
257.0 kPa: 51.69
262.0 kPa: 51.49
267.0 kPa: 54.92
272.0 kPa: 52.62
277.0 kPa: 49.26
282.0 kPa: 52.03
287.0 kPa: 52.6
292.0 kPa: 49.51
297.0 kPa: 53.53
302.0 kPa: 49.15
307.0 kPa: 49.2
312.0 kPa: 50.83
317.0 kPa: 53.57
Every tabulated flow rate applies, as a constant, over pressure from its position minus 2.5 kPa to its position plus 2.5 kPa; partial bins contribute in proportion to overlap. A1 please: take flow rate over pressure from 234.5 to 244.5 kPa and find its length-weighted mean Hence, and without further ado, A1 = 51.1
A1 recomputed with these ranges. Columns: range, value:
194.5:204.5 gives 53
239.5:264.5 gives 51.9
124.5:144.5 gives 56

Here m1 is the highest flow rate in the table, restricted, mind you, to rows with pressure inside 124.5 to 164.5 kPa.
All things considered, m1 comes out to 58.96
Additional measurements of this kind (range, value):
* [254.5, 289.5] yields 54.92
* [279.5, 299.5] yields 53.53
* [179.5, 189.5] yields 55.98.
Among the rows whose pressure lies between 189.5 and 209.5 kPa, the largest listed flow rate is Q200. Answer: 55.83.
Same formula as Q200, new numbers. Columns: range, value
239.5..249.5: 52.15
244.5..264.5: 53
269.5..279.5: 52.62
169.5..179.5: 53.23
